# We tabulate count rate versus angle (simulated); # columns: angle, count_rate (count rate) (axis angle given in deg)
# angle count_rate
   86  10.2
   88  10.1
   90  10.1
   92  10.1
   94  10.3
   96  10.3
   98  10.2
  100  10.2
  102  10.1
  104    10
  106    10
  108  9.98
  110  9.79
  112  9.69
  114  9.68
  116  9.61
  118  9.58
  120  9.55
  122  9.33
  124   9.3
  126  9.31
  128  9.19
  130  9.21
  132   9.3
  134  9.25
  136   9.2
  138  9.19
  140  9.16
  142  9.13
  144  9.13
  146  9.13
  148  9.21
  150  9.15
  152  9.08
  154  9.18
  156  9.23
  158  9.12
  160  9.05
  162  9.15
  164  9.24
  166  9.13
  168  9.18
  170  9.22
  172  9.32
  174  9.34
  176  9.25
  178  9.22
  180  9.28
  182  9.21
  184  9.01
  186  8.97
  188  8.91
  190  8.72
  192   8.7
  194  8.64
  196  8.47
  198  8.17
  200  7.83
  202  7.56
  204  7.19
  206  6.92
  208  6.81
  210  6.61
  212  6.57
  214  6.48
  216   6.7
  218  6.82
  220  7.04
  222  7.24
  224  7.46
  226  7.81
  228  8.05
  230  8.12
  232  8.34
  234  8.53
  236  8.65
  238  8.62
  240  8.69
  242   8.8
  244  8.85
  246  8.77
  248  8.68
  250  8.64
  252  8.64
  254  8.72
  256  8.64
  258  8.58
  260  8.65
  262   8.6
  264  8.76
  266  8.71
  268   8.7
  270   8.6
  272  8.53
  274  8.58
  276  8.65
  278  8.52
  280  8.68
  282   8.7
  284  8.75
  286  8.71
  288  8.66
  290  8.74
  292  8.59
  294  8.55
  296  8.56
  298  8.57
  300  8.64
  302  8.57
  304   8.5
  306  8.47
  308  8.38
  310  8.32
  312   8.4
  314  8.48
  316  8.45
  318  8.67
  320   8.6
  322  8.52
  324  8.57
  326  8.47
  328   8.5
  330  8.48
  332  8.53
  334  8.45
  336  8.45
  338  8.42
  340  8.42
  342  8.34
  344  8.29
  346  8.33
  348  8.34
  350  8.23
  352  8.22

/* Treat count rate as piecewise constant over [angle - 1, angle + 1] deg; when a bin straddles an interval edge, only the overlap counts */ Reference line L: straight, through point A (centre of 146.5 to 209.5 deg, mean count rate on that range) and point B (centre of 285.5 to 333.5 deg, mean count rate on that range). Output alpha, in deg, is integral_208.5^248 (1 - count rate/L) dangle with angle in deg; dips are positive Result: 3.9 deg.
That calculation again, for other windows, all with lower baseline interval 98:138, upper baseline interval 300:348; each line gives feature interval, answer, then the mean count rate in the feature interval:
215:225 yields 2.2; 7.05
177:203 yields 1.5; 8.67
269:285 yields 0.2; 8.63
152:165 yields 0.3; 9.16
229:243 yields 0.6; 8.54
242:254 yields 0.2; 8.72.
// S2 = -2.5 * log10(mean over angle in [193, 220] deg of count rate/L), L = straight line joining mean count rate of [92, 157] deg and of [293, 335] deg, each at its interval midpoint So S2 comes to 0.24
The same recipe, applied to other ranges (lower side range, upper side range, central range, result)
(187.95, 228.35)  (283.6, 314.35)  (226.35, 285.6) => -0.07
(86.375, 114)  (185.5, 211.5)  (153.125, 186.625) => -0.08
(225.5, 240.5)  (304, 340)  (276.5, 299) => -0.03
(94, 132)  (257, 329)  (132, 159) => 0.04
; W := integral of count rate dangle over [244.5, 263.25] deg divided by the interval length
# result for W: 8.66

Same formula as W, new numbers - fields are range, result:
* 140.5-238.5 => 8.41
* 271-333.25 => 8.56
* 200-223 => 6.94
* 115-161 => 9.24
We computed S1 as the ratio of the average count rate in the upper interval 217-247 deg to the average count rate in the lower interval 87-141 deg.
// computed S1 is 0.84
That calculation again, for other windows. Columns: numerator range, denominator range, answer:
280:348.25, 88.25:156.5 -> 0.89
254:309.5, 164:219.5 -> 1.05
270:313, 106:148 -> 0.91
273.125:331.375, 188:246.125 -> 1.09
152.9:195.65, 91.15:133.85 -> 0.93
